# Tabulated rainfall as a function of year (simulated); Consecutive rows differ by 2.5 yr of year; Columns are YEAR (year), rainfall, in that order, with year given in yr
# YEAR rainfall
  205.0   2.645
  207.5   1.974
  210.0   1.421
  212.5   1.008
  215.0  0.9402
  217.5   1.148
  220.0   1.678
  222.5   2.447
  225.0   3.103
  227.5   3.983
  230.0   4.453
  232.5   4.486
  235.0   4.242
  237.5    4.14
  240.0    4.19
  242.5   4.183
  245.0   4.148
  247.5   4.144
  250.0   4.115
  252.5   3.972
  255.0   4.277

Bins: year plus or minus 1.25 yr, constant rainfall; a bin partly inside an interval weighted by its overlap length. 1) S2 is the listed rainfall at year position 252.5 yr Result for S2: 3.972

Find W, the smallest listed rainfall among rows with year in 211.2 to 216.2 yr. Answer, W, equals 0.9402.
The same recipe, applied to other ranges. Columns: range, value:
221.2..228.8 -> 2.447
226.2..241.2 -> 3.983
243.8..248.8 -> 4.144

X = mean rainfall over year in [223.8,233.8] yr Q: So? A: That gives 4.01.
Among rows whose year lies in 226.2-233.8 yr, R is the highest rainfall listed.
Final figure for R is 4.486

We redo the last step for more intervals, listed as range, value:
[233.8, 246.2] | 4.242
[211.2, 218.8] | 1.148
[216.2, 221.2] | 1.678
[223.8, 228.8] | 3.983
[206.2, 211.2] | 1.974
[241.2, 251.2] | 4.183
